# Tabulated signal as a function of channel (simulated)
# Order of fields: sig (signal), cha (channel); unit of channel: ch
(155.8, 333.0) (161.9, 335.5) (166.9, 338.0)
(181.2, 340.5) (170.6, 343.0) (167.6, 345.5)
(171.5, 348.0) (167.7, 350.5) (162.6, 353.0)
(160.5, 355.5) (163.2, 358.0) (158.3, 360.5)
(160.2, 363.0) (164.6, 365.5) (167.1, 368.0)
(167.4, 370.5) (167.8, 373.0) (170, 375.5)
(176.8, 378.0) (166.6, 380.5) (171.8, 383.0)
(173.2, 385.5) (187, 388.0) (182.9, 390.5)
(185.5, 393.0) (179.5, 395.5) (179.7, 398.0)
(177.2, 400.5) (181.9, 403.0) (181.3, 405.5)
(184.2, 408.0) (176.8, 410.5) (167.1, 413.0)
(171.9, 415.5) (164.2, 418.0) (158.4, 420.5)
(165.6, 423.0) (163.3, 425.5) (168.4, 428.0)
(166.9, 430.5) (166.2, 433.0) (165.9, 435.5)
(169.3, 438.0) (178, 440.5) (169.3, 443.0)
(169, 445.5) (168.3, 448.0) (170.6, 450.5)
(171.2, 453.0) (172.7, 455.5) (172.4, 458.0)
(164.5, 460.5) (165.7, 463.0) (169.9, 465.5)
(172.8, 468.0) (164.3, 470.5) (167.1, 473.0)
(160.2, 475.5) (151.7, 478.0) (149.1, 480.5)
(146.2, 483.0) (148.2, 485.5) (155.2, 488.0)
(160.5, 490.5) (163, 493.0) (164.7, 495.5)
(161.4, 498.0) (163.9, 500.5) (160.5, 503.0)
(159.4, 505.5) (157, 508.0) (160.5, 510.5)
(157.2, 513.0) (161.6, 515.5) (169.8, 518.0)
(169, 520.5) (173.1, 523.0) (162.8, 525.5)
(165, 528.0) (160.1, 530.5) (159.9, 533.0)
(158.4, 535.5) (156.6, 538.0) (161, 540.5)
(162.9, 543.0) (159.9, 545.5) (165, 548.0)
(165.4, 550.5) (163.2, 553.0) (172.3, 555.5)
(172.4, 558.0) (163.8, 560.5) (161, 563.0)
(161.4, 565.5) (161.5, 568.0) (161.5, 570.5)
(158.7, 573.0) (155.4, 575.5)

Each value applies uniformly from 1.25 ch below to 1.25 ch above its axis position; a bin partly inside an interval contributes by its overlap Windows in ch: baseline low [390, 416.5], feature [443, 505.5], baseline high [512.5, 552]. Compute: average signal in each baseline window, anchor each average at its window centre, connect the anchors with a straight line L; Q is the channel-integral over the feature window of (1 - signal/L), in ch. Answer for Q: 2.6 ch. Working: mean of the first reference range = 179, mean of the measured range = 163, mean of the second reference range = 163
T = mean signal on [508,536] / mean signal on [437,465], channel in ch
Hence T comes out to 0.96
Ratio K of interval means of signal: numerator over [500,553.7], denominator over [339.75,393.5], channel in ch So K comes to 1.0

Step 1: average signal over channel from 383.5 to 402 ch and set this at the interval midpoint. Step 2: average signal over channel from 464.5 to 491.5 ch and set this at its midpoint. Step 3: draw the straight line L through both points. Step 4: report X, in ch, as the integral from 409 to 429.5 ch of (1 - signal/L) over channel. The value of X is 0.8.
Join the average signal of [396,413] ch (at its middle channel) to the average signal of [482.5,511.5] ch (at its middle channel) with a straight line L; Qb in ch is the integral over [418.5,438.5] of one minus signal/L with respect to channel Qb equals 1.0 ch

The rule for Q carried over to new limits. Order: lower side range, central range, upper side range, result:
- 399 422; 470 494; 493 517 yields 1.14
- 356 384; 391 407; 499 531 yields -1.46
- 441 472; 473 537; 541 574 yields 2.54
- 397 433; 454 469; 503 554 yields -0.16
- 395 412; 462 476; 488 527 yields 0.17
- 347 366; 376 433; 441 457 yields -2.31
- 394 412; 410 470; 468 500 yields 0.50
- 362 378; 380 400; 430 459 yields -1.28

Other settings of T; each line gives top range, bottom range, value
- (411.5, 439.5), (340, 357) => 0.99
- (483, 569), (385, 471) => 0.94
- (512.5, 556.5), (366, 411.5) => 0.93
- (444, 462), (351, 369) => 1.04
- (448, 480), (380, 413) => 0.93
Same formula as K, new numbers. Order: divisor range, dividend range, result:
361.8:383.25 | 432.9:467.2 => 1.01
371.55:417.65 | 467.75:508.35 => 0.90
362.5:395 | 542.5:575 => 0.95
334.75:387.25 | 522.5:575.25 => 0.97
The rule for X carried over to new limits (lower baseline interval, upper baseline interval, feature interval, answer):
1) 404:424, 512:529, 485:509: 1.03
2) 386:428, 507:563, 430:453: 0.34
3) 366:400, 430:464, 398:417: -0.49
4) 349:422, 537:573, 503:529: 0.29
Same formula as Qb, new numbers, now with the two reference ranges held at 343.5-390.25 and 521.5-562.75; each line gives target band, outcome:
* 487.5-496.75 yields 0.21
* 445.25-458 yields -0.35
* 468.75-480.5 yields 0.39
